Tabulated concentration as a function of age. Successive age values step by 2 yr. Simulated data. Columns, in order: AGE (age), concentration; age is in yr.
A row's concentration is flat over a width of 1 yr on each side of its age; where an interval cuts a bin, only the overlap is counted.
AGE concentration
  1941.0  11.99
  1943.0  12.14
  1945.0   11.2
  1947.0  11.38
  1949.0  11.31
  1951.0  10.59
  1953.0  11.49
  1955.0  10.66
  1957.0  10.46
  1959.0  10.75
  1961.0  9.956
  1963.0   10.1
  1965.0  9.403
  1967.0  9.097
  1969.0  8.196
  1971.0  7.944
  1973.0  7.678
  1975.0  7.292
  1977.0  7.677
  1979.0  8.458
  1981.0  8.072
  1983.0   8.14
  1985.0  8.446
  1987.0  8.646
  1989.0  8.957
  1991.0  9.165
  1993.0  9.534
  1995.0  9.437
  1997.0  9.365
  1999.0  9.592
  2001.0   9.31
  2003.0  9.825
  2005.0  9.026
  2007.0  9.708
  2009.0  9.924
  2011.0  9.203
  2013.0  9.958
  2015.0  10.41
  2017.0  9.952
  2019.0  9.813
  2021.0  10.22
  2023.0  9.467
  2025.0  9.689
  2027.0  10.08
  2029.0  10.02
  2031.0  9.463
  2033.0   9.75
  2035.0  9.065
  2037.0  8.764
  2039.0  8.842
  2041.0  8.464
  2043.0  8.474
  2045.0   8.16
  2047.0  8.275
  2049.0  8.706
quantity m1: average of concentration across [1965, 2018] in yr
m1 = 8.97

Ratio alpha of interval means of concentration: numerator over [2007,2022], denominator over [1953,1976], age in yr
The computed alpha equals 1.1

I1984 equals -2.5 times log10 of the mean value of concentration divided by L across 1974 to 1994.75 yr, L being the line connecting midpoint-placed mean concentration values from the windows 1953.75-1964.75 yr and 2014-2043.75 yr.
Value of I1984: 0.18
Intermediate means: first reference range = 10.3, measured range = 8.47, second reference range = 9.51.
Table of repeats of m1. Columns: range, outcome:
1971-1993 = 8.3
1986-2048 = 9.37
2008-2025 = 9.86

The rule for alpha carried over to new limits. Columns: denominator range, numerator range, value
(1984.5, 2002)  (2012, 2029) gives 1.08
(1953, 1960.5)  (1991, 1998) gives 0.88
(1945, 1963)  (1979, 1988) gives 0.77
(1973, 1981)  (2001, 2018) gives 1.24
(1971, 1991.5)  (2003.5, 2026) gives 1.19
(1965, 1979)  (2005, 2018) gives 1.21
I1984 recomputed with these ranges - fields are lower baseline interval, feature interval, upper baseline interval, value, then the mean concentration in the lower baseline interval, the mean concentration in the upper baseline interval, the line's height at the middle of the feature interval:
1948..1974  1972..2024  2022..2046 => 0.04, 9.82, 9.19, 9.5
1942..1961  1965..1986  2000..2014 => 0.26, 11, 9.56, 10.4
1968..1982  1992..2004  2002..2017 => -0.05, 7.9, 9.74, 9.13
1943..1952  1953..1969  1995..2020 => 0.09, 11.2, 9.66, 10.9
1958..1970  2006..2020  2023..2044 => -0.06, 9.58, 9.27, 9.36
